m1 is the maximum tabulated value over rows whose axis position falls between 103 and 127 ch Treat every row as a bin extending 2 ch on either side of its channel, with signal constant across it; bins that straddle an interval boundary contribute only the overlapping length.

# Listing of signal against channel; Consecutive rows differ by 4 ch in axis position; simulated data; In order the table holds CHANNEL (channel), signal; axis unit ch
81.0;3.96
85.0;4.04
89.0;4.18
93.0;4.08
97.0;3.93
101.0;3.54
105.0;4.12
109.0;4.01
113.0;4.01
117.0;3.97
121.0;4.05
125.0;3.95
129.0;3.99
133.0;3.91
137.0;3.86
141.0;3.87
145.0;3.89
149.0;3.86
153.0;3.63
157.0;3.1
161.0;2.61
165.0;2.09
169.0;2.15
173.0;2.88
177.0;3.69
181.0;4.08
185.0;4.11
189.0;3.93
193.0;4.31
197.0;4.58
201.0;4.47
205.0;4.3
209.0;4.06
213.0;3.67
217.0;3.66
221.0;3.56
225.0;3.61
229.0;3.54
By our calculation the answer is 4.12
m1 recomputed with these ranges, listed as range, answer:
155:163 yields 3.1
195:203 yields 4.58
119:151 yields 4.05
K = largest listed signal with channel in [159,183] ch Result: 4.08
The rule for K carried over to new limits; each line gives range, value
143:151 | 3.89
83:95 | 4.18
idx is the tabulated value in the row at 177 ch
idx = 3.69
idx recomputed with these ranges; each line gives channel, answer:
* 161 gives 2.61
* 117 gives 3.97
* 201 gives 4.47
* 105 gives 4.12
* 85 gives 4.04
